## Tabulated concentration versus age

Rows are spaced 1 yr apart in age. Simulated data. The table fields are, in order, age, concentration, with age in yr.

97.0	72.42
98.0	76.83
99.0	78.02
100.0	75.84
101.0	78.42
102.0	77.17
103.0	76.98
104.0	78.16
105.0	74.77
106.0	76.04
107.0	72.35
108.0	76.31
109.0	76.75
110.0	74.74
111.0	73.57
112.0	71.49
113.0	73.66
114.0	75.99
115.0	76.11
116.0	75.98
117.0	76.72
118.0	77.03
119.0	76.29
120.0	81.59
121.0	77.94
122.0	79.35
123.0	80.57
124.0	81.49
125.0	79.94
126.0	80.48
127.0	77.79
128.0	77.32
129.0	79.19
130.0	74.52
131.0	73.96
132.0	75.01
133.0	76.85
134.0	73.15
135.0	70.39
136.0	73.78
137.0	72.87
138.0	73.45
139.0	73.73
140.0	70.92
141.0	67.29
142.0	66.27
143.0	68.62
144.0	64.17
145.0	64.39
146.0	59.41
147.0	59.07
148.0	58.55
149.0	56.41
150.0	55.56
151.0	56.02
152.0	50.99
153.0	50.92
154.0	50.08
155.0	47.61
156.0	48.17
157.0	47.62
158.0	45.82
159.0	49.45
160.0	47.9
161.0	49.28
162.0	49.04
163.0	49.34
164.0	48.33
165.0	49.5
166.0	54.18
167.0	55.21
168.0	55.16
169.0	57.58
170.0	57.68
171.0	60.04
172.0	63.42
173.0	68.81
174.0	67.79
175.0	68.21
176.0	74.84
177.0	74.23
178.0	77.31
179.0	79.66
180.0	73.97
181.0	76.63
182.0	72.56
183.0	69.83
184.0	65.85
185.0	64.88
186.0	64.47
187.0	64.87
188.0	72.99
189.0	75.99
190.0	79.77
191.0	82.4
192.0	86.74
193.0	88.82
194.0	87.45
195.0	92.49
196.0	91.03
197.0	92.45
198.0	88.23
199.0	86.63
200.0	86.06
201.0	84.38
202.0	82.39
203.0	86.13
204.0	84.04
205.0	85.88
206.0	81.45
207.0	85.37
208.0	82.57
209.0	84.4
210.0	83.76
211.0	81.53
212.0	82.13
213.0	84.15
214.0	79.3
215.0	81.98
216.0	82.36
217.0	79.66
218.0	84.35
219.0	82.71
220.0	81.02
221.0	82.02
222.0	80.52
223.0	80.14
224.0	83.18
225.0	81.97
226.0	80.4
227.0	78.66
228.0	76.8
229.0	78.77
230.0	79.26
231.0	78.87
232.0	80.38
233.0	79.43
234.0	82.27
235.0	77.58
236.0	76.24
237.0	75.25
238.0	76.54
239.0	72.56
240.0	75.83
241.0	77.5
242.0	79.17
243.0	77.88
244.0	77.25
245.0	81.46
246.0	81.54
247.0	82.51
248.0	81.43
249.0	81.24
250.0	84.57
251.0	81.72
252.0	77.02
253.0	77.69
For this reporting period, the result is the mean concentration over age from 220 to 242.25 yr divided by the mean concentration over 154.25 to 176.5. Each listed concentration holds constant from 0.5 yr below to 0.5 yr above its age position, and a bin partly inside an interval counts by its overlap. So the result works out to 1.4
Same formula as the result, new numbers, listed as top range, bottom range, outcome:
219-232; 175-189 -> 1.12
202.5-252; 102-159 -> 1.16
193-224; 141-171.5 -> 1.54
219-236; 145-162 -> 1.53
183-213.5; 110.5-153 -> 1.15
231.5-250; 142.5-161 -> 1.45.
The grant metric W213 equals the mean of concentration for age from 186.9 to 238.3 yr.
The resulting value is 82.1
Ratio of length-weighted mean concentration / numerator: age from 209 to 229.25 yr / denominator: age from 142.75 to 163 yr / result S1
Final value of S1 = 1.5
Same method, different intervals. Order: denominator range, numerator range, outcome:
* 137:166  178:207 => 1.42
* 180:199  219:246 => 1.00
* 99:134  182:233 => 1.06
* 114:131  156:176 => 0.71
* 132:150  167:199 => 1.10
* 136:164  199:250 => 1.40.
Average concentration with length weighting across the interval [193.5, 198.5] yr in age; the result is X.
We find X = 90.3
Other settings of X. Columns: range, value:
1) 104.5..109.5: 75.2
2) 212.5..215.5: 81.8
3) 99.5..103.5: 77.1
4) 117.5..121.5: 78.2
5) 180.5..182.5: 74.6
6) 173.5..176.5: 70.3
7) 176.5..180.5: 76.3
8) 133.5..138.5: 72.7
